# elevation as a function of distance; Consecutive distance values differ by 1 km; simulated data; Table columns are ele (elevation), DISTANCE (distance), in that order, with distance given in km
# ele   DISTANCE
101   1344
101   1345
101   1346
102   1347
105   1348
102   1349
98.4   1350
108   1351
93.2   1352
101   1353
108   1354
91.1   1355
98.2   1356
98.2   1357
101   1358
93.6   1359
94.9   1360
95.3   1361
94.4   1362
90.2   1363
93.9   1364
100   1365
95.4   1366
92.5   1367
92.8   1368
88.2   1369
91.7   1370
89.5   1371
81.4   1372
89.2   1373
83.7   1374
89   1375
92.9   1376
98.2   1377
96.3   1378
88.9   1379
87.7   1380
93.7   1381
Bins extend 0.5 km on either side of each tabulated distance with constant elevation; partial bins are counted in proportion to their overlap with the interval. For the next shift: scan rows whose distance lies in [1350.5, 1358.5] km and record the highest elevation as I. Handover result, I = 108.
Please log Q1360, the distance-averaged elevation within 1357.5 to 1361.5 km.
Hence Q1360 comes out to 96.2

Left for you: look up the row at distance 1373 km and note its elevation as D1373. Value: 89.2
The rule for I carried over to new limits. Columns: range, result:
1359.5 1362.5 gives 95.3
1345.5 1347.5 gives 102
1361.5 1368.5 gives 100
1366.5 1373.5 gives 92.8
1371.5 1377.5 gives 98.2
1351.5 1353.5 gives 101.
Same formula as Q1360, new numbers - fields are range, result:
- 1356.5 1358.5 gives 99.6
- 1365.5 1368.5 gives 93.6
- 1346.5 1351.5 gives 103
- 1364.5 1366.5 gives 97.7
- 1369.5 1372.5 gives 87.5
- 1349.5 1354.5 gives 102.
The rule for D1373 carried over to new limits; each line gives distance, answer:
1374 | 83.7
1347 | 102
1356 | 98.2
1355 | 91.1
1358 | 101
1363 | 90.2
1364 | 93.9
